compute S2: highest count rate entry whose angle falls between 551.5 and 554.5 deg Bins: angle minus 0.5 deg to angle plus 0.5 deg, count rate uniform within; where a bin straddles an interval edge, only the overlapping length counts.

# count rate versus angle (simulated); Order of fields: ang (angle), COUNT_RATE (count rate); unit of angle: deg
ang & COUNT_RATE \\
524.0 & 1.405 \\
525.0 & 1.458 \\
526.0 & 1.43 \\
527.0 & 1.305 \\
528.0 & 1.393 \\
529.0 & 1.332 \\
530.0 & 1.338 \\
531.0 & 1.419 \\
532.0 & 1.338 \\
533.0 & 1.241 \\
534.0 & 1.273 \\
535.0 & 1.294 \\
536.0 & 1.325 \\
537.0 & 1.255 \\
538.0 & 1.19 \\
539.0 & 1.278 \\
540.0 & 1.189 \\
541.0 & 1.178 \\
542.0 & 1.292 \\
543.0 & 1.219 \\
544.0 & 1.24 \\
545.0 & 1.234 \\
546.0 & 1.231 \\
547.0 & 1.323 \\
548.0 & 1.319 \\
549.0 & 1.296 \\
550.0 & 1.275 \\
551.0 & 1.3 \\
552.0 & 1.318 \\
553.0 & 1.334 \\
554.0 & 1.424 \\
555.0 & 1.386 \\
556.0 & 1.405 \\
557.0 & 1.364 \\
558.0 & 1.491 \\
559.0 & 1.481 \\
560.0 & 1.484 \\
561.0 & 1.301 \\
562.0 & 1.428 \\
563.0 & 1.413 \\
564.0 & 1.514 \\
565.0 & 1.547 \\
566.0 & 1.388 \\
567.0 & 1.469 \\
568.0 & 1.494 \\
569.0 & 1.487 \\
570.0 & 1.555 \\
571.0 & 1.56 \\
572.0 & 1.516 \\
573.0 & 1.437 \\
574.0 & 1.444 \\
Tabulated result 1.424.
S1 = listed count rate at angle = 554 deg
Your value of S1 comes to 1.424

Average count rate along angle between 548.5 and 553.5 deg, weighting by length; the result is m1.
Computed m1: 1.3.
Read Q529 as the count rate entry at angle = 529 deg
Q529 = 1.332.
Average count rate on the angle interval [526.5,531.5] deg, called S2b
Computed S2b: 1.36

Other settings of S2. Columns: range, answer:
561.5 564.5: 1.514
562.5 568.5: 1.547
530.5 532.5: 1.419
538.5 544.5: 1.292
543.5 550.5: 1.323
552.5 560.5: 1.491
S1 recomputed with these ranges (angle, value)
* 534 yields 1.273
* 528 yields 1.393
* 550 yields 1.275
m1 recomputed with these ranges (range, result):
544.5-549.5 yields 1.28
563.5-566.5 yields 1.48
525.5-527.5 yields 1.37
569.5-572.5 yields 1.54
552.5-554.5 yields 1.38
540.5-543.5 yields 1.23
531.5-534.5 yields 1.28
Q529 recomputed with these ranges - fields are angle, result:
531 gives 1.419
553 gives 1.334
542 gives 1.292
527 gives 1.305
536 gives 1.325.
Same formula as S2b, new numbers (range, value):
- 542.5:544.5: 1.23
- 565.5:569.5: 1.46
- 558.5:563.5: 1.42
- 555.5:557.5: 1.38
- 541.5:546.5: 1.24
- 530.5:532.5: 1.38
